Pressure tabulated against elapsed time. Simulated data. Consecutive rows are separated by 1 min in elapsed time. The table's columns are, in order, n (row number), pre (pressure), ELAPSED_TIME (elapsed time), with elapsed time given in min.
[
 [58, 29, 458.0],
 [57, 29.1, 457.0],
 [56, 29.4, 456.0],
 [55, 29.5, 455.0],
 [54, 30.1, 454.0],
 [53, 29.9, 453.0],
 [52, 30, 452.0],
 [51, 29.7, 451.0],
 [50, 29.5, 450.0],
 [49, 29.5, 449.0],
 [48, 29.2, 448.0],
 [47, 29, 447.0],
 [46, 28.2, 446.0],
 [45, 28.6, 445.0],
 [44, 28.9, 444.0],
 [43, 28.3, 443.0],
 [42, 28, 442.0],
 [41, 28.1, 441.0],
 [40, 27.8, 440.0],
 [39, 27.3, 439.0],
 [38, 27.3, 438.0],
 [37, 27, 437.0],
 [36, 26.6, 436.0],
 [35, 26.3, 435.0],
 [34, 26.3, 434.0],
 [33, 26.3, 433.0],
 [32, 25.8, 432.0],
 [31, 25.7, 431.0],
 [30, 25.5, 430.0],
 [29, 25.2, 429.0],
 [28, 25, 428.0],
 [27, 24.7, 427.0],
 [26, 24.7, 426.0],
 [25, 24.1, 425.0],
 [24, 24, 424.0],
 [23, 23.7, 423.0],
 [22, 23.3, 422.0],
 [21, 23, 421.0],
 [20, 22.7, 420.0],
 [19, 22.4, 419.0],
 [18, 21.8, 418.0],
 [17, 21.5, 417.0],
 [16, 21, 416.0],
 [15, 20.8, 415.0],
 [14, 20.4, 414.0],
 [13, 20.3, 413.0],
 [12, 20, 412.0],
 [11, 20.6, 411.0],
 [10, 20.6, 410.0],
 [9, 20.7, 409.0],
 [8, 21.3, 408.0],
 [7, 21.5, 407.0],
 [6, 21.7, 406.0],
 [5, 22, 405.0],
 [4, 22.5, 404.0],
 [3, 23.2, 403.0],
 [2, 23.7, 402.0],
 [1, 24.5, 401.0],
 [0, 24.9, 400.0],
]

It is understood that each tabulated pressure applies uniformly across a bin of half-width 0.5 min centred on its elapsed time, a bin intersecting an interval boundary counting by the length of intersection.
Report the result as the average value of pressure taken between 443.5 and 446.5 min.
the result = 28.6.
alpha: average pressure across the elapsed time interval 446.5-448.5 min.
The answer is 29.1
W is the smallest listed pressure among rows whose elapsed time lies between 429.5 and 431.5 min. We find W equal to 25.5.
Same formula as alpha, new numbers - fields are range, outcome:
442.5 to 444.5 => 28.6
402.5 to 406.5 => 22.4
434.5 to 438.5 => 26.8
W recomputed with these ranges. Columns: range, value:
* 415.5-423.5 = 21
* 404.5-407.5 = 21.5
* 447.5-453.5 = 29.2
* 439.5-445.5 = 27.8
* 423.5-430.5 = 24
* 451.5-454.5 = 29.9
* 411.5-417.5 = 20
